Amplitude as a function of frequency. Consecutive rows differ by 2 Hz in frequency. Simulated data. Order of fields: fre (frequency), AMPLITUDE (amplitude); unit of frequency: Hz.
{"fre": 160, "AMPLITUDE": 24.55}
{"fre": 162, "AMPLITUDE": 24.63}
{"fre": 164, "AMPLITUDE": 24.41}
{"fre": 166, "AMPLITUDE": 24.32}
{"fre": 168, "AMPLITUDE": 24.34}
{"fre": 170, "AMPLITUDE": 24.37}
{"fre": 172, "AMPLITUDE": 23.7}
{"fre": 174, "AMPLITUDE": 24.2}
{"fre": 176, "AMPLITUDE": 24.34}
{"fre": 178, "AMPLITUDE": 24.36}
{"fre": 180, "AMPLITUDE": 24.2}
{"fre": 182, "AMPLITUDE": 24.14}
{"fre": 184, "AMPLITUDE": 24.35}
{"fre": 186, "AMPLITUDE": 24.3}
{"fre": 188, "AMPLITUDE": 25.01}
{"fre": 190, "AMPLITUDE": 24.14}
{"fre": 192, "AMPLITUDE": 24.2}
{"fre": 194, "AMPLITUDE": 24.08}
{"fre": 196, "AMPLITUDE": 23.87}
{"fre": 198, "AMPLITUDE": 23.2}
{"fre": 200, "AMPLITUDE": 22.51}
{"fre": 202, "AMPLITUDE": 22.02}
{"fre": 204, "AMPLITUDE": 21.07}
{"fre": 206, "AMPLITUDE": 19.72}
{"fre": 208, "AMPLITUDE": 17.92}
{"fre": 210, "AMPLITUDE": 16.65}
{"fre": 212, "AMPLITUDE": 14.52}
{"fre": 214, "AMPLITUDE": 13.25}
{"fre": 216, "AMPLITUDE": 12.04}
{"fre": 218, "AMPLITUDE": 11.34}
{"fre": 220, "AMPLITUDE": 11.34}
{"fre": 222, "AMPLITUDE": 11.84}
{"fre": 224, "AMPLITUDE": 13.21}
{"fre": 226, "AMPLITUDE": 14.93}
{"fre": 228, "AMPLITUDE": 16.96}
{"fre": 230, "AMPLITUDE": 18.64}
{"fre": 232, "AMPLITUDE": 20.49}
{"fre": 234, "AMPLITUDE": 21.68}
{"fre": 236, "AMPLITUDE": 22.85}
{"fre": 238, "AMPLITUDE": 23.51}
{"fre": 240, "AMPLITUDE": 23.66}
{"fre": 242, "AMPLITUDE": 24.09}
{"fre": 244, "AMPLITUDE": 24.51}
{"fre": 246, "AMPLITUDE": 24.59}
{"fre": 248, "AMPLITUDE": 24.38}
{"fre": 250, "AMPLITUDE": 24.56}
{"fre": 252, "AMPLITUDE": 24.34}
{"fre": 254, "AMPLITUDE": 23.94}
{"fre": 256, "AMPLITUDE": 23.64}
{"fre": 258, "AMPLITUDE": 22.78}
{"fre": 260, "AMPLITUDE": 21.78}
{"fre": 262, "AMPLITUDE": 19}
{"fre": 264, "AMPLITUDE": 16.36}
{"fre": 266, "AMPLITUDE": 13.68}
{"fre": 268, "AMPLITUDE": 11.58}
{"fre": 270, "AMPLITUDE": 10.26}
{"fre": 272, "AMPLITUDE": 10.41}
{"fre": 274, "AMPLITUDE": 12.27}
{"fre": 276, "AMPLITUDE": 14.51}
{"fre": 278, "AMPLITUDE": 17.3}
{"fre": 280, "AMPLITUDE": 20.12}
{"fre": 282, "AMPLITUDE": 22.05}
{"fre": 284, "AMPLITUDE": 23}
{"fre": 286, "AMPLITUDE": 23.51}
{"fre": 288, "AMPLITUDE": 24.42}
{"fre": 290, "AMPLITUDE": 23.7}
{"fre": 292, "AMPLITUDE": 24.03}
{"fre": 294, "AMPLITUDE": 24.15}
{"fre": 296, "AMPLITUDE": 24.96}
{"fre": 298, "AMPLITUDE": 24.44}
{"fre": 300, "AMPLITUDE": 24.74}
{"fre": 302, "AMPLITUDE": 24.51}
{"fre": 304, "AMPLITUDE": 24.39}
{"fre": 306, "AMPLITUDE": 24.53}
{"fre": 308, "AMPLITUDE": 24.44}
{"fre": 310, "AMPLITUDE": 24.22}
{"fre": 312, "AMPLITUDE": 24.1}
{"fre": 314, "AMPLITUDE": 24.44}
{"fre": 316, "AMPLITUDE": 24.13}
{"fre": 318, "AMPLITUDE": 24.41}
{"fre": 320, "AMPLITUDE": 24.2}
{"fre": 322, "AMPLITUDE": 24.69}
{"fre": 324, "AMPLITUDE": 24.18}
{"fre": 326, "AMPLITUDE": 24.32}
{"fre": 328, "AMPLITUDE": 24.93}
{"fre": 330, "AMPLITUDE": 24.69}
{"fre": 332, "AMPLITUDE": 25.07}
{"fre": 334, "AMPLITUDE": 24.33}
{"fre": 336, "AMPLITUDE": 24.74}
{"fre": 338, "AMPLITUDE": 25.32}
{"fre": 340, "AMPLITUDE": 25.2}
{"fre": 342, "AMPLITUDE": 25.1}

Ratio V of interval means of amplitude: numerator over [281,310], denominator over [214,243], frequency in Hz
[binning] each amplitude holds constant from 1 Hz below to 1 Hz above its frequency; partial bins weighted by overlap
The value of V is 1.38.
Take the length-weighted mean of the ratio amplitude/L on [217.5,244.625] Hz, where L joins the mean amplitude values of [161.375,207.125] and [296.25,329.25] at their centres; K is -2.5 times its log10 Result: 0.28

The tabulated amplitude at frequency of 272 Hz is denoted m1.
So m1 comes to 10.41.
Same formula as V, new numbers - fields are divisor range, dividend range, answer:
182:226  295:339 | 1.28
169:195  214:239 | 0.68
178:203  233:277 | 0.84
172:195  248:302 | 0.84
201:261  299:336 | 1.25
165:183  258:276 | 0.61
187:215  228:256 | 1.10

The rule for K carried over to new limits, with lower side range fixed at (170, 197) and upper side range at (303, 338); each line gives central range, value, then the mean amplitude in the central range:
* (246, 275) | 0.287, 18.7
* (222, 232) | 0.455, 16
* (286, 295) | 0.019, 24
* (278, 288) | 0.118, 21.9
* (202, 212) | 0.282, 18.7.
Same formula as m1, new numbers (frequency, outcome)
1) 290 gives 23.7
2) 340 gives 25.2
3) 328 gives 24.93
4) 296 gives 24.96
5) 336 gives 24.74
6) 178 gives 24.36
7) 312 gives 24.1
